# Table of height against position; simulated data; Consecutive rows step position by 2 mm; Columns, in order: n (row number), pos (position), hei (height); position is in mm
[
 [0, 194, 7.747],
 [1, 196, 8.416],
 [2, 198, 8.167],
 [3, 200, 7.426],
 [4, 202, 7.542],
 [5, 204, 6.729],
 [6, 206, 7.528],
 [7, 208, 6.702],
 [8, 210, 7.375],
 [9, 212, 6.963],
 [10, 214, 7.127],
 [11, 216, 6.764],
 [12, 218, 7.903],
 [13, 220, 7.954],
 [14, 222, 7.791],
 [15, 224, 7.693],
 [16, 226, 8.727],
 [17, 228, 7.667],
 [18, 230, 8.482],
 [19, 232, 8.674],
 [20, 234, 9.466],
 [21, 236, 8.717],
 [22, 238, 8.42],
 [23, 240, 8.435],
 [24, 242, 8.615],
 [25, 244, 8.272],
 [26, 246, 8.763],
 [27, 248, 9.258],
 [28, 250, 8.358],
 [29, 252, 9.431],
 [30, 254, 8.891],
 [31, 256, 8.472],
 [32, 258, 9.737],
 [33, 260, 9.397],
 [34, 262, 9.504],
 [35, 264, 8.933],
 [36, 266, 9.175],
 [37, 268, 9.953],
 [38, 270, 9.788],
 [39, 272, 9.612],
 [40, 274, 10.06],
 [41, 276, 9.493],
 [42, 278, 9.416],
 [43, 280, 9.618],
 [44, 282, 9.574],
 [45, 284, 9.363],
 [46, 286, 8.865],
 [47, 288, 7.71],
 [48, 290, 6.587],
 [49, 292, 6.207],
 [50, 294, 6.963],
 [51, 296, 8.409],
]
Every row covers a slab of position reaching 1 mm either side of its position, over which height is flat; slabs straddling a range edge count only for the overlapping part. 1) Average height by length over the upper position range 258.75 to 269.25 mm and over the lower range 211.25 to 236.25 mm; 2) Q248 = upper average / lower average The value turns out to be 1.18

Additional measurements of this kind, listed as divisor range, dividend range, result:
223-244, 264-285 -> 1.13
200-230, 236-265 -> 1.19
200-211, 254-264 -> 1.28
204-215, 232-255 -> 1.24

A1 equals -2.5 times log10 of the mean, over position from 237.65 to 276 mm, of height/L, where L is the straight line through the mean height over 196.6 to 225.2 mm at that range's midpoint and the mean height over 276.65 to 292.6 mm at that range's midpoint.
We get -0.13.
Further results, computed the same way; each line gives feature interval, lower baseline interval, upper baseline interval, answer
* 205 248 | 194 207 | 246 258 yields 0.037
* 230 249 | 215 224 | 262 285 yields -0.051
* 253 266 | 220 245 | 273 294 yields -0.080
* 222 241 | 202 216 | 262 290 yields -0.084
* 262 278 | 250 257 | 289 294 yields -0.218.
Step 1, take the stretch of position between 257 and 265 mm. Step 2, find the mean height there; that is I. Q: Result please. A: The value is 9.39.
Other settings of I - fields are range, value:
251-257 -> 8.93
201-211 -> 7.18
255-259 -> 9.1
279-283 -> 9.6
